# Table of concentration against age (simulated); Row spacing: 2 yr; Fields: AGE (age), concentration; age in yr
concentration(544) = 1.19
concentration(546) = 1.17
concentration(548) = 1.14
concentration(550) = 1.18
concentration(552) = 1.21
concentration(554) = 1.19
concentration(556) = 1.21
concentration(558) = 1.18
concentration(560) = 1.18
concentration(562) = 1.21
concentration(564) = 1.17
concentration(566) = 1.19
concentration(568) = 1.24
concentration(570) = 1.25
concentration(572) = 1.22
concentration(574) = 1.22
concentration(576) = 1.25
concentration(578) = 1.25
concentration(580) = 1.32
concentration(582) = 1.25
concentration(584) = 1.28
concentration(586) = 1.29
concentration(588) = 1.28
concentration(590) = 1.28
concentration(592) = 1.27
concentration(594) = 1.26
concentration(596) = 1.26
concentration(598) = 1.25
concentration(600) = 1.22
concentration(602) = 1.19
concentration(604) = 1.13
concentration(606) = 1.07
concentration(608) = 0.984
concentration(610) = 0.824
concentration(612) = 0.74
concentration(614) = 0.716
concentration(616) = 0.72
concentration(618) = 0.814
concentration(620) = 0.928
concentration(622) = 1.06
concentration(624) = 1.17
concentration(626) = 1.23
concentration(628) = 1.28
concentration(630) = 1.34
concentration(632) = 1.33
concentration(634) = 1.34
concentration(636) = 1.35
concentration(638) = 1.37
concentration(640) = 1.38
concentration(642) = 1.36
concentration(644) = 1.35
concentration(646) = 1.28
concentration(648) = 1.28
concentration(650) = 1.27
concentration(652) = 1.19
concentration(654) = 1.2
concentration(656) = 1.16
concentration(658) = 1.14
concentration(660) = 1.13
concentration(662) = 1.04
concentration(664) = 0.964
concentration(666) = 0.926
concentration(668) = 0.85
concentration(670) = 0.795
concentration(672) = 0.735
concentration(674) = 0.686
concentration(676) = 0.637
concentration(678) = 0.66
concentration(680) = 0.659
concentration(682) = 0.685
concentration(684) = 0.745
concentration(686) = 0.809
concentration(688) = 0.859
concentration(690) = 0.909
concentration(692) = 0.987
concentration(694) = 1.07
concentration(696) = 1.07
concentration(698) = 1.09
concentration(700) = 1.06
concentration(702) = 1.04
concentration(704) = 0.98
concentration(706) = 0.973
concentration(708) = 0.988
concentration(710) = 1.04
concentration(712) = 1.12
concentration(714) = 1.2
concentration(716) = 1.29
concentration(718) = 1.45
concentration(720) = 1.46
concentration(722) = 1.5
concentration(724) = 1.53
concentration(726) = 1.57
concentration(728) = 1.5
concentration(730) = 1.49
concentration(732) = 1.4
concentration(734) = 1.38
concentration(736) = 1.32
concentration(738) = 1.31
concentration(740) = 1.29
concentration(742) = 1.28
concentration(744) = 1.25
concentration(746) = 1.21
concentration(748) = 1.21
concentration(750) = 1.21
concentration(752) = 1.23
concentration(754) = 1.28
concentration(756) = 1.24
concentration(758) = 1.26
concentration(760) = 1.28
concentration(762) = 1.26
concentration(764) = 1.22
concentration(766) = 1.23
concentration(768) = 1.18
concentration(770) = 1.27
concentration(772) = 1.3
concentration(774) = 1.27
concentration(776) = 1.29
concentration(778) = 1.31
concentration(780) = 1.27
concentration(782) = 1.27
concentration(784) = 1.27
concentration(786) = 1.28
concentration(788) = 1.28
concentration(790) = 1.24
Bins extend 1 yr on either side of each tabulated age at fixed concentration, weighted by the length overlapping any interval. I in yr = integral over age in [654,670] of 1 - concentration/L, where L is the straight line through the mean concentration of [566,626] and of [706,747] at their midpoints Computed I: 2.6 yr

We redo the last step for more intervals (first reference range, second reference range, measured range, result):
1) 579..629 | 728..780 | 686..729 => 2.28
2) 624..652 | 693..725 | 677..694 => 5.78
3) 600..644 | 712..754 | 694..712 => 3.47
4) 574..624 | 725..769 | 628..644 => -2.60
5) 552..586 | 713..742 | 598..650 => 5.91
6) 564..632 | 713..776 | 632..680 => 4.93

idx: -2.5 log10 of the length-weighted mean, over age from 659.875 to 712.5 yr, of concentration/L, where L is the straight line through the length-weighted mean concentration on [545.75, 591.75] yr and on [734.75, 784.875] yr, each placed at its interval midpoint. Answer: 0.352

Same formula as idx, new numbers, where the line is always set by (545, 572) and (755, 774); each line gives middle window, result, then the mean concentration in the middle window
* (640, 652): -0.07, 1.3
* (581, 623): 0.11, 1.09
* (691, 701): 0.17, 1.06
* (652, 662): 0.07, 1.15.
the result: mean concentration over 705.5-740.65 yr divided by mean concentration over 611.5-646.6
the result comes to 1.15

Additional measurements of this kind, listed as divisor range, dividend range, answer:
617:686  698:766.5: 1.19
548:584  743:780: 1.03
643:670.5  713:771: 1.18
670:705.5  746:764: 1.44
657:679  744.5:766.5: 1.43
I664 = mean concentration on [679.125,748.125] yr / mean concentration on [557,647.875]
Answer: 1.0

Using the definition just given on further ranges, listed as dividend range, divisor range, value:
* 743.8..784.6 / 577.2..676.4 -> 1.11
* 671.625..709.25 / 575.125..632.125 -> 0.78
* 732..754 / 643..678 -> 1.24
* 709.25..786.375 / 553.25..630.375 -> 1.13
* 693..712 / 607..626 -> 1.15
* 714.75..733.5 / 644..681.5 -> 1.48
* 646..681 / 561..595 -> 0.78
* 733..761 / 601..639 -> 1.17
